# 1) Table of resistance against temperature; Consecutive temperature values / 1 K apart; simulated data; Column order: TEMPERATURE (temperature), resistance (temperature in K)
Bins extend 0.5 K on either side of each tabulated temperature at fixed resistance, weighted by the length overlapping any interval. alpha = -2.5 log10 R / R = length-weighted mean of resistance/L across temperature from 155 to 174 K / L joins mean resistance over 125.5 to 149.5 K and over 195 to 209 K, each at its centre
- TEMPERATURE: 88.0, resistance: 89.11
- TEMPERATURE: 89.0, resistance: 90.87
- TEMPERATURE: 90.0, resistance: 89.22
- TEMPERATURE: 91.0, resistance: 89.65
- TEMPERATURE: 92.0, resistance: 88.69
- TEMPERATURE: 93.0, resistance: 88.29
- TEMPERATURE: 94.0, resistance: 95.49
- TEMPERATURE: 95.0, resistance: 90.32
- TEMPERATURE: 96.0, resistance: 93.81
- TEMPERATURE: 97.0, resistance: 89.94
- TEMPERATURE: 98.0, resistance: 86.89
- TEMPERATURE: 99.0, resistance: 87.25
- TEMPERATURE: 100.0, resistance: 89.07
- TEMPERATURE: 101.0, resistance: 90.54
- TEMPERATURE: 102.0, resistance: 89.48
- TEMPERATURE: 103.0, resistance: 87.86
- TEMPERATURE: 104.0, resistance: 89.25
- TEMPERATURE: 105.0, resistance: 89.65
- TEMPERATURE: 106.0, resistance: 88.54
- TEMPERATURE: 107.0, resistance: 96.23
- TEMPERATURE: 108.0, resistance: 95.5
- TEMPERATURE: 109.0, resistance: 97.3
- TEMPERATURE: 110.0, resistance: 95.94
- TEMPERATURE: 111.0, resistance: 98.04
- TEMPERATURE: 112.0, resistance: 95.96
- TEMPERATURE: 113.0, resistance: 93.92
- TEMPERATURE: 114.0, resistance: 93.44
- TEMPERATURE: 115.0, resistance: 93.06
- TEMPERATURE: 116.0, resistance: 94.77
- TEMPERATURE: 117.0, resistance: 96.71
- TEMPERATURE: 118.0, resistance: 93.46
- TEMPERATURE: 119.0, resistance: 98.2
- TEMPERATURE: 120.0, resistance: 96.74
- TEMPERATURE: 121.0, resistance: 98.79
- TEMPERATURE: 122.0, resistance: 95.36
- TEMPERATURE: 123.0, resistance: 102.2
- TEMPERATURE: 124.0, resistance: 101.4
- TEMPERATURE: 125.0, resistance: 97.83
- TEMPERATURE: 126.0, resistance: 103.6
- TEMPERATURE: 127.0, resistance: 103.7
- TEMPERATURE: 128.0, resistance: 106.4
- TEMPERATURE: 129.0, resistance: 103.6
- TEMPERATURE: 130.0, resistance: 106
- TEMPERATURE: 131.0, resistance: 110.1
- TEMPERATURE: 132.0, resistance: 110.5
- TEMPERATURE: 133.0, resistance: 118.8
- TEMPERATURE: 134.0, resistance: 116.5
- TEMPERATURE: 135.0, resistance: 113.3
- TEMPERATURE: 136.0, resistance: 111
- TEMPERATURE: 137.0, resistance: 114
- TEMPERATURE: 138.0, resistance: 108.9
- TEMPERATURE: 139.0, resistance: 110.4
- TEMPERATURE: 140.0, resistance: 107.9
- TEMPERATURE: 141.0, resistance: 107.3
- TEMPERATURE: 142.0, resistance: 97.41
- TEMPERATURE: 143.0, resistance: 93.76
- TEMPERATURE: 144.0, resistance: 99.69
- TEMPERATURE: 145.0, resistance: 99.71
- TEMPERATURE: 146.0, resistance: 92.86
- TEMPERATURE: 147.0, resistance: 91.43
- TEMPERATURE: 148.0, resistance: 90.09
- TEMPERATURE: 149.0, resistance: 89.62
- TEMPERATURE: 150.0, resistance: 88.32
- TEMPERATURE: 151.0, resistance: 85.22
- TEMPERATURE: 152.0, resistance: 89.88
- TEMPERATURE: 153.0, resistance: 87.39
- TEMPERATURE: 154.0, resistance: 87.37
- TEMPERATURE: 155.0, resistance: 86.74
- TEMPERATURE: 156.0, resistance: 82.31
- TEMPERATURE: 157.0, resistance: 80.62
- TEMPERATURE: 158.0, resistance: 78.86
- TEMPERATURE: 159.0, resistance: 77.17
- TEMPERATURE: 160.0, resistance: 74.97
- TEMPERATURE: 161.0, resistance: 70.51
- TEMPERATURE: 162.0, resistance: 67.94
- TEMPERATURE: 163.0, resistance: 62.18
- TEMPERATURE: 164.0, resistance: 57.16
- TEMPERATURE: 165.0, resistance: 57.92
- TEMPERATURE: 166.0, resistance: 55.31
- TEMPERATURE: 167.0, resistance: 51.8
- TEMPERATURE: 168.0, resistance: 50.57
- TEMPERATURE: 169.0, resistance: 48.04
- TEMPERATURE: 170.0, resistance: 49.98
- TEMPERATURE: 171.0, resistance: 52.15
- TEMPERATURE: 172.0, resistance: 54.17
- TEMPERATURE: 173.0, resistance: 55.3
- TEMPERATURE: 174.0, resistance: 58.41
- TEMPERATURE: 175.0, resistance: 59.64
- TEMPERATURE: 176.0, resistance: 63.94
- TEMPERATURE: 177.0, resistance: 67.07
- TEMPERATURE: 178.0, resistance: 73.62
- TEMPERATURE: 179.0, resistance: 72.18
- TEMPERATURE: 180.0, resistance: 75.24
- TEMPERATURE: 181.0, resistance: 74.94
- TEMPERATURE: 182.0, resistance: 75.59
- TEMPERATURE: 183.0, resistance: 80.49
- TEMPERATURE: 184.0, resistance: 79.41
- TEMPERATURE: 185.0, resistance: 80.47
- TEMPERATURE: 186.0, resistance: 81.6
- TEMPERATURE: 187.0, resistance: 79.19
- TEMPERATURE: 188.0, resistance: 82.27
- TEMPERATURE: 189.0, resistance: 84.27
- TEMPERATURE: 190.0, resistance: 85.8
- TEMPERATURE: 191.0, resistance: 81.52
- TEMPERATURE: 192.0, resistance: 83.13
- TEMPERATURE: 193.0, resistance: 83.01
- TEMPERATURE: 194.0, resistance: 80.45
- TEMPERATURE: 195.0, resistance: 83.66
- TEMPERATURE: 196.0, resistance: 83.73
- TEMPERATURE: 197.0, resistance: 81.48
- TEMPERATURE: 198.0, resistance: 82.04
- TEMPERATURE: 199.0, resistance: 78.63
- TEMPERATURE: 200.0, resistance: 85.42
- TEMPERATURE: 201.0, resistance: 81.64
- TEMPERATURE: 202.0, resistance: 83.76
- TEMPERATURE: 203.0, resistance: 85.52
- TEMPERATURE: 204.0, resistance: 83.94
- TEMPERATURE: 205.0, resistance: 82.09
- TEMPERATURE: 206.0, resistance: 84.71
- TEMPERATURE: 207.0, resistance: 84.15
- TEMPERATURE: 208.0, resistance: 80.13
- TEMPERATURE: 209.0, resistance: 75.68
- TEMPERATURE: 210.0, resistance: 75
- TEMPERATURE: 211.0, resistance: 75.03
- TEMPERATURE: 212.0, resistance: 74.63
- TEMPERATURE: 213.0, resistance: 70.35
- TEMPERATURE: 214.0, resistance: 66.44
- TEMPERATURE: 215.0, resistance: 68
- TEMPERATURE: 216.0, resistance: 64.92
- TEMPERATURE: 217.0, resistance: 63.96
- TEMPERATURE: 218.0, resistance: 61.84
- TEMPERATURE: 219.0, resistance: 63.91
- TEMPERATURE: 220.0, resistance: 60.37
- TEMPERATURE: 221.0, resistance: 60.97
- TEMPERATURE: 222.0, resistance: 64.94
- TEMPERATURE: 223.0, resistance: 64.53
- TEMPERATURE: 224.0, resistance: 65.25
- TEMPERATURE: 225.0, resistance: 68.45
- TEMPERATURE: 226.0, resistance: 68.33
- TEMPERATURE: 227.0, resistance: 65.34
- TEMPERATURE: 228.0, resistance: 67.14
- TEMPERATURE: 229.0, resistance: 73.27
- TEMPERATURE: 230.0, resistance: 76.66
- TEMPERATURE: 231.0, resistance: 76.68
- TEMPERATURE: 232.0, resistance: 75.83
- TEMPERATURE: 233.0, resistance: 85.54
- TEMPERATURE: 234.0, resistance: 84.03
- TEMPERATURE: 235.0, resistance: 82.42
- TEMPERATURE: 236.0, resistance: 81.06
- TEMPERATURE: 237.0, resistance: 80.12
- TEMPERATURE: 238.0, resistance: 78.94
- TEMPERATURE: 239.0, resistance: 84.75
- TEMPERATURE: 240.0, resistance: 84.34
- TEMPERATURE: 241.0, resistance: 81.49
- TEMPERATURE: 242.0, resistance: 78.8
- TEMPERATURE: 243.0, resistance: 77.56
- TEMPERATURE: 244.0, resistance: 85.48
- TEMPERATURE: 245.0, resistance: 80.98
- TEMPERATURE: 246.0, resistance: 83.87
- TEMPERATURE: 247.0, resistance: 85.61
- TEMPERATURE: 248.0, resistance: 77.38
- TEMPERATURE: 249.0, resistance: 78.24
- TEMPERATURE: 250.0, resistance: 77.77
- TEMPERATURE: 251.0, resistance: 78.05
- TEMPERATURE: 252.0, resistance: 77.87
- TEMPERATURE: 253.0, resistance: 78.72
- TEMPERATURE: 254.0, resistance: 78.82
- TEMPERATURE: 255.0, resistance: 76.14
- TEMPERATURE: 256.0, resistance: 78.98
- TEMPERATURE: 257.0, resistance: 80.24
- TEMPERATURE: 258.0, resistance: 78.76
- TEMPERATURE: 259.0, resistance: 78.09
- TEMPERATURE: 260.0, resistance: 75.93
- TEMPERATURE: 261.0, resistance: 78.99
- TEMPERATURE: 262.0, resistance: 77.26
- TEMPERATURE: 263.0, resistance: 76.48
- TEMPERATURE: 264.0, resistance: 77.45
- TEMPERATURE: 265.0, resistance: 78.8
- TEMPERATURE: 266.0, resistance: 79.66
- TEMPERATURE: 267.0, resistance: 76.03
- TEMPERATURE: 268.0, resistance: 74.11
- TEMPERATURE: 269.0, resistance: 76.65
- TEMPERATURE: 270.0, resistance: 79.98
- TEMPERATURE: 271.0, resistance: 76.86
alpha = 0.45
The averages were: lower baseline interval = 104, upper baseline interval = 82.6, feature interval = 63.1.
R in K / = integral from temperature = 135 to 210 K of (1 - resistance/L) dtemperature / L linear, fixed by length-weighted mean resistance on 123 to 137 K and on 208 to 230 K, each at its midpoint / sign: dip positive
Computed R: 7.1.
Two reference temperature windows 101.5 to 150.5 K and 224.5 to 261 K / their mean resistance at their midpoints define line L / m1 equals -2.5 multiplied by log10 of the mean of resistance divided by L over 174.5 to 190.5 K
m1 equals 0.17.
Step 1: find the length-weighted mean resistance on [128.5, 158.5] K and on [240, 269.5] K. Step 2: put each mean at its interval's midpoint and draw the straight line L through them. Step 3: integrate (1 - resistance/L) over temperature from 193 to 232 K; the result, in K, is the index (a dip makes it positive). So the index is 5.6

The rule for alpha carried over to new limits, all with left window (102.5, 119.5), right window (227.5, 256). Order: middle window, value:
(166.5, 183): 0.366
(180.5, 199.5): 0.054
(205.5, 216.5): 0.118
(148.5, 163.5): 0.108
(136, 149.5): -0.115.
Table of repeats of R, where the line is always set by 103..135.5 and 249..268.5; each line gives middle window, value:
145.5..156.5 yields 0.74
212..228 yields 3.50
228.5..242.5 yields 0.20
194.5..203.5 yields 0.44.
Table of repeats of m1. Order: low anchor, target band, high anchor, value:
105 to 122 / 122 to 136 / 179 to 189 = -0.17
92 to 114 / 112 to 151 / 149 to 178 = -0.25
